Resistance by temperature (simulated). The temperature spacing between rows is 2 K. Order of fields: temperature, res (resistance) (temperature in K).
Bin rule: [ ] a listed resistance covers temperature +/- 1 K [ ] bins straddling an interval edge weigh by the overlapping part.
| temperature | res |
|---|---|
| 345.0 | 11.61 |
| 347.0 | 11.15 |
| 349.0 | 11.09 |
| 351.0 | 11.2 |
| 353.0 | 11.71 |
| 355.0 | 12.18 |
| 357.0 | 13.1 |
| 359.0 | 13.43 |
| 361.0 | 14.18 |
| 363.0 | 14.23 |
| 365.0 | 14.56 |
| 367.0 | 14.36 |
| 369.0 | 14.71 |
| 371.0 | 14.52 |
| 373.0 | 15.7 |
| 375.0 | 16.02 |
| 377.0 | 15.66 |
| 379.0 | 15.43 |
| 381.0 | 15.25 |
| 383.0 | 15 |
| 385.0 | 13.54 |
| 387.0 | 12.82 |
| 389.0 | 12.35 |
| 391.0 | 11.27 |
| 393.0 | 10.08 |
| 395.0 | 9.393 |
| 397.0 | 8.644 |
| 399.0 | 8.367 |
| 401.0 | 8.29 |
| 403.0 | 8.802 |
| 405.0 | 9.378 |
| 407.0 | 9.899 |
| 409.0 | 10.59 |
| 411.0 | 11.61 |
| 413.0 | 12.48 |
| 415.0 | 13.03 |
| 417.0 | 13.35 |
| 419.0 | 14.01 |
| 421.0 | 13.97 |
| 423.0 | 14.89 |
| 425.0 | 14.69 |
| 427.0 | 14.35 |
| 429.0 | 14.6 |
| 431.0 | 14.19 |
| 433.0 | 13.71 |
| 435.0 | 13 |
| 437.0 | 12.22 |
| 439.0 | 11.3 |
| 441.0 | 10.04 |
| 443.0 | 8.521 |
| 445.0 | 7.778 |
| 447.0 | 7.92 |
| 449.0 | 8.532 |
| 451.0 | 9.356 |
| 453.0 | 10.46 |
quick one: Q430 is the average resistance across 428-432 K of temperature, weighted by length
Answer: 14.4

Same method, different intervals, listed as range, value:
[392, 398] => 9.37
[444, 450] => 8.08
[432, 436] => 13.4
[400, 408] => 9.09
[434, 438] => 12.6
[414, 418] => 13.2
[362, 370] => 14.5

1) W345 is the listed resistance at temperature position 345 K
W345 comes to 11.61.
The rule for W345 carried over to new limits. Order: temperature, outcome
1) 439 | 11.3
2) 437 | 12.22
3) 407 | 9.899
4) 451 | 9.356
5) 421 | 13.97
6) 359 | 13.43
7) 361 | 14.18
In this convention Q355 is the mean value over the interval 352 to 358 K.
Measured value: 12.3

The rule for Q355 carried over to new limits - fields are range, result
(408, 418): 12.2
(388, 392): 11.8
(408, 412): 11.1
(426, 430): 14.5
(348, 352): 11.1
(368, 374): 15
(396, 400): 8.51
